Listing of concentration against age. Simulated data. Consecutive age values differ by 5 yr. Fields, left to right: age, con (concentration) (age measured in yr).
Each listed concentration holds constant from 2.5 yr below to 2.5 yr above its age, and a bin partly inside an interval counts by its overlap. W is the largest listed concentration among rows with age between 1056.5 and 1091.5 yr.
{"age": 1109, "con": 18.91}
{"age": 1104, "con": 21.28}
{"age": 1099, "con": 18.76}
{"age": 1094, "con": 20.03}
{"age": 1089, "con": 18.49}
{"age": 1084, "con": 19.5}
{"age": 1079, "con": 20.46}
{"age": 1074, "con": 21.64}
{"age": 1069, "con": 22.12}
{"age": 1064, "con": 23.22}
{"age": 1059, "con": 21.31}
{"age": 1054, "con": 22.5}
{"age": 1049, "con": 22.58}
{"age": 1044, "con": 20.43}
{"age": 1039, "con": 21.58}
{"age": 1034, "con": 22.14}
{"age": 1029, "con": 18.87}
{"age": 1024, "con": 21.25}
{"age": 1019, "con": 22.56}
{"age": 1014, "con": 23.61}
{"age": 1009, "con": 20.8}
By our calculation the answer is 23.22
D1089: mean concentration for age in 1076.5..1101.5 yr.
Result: 19.4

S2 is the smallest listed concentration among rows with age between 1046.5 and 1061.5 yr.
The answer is 21.31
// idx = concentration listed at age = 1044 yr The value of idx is 20.43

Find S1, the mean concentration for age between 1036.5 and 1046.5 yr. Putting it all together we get 21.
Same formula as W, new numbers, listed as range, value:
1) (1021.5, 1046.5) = 22.14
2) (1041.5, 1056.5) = 22.58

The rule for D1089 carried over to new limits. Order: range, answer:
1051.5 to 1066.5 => 22.3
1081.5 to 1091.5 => 19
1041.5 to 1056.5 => 21.8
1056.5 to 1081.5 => 21.8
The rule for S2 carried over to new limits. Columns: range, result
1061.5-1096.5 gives 18.49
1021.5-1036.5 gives 18.87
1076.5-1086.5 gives 19.5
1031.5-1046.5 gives 20.43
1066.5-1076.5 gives 21.64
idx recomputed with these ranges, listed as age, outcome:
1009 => 20.8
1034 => 22.14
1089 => 18.49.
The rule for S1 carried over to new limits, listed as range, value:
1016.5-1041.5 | 21.3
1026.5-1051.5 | 21.1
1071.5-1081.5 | 21.1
